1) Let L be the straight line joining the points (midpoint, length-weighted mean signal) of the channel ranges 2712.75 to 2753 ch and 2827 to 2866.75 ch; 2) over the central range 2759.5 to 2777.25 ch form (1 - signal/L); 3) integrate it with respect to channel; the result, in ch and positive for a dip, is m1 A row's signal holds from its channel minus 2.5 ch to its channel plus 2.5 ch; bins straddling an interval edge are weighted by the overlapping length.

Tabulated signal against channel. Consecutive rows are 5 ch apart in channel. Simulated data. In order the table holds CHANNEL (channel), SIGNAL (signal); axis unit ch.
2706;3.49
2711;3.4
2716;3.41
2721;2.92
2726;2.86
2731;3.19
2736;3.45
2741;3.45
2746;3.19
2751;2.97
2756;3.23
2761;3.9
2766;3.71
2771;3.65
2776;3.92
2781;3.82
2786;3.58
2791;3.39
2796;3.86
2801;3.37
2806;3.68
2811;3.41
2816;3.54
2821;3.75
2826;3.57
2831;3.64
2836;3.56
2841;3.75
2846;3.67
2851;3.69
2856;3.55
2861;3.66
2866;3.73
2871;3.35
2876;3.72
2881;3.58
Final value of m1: -2.4 ch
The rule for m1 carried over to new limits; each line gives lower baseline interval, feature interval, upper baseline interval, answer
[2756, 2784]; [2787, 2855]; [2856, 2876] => 1.11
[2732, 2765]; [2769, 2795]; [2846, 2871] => -1.76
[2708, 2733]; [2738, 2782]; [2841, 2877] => -3.06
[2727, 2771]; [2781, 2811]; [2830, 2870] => -0.66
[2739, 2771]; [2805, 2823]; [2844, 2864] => -0.14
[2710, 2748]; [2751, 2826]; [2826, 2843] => -3.24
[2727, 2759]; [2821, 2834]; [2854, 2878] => -0.54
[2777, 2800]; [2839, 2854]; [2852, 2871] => -0.31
